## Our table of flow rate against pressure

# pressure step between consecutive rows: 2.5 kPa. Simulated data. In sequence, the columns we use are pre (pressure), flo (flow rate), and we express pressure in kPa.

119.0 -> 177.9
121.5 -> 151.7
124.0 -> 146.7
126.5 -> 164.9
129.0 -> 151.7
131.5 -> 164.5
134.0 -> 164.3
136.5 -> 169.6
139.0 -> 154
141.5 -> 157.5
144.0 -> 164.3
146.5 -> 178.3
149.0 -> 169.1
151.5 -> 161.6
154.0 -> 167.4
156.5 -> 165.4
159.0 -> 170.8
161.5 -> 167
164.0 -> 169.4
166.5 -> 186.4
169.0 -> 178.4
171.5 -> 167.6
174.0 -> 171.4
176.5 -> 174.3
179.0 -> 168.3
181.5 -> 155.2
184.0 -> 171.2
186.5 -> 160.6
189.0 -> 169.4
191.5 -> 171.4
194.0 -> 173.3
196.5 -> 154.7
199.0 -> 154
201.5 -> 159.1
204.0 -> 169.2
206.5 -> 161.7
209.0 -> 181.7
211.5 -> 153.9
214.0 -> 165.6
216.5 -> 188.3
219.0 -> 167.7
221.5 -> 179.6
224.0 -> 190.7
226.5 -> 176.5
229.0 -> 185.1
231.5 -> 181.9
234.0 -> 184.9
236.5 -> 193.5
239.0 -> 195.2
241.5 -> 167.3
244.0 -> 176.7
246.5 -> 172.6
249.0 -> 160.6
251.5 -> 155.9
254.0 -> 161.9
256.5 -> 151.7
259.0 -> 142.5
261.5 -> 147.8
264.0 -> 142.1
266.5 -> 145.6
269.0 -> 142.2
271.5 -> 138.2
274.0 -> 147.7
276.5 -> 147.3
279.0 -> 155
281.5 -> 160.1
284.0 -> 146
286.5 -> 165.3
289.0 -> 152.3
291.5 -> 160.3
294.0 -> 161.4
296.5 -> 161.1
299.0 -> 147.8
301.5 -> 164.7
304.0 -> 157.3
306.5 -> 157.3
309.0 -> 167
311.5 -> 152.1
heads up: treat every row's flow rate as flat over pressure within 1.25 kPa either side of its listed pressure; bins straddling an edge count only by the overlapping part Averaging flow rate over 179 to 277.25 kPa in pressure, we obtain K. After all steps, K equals 165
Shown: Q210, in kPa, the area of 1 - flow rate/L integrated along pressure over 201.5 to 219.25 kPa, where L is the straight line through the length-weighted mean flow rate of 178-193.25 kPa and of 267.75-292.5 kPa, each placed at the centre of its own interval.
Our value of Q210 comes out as -0.7 kPa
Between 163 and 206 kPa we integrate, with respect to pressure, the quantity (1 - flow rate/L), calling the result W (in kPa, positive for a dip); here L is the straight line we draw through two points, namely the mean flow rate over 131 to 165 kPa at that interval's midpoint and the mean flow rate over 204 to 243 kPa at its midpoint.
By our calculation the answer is 1.0 kPa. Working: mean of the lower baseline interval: 166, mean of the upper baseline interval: 178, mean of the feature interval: 168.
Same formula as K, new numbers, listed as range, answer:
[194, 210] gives 164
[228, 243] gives 185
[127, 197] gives 167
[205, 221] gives 170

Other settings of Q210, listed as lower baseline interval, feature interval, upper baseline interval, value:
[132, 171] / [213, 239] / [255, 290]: -4.32 kPa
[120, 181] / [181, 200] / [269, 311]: -0.16 kPa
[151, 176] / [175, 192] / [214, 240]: 0.75 kPa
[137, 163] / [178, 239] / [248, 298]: -4.95 kPa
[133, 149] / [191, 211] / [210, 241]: 1.21 kPa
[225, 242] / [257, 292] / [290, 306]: 3.85 kPa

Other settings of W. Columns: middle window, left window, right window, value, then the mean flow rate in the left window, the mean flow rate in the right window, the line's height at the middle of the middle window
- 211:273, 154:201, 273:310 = -1.9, 168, 157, 162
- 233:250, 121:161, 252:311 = -2.5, 163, 153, 156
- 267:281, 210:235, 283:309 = 1.4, 177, 158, 164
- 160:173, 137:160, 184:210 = -0.6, 165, 166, 166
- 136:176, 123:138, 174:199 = -1.4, 160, 166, 163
